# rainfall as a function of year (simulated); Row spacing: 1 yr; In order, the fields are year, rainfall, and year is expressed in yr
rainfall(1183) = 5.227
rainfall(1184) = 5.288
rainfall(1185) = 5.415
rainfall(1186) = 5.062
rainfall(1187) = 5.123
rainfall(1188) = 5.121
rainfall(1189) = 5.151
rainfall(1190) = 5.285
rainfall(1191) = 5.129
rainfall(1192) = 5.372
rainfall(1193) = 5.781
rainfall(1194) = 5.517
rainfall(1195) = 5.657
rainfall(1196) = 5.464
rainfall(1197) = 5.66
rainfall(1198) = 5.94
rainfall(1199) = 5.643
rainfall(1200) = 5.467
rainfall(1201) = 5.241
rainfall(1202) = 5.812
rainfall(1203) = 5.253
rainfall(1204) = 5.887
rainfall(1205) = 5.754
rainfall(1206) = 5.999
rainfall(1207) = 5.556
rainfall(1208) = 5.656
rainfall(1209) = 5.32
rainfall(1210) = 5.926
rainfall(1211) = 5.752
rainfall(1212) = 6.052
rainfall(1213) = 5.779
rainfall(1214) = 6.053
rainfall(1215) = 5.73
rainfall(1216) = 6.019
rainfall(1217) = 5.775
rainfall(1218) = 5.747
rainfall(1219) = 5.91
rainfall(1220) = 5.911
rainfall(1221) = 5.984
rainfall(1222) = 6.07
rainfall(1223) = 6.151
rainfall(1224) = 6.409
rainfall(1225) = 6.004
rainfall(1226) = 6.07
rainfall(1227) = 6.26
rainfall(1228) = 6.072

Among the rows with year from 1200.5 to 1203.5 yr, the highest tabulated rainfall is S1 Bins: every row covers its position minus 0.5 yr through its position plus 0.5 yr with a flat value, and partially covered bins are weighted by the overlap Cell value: 5.812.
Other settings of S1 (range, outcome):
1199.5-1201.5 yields 5.467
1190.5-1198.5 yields 5.94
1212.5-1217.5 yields 6.053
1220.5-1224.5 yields 6.409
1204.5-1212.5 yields 6.052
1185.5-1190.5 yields 5.285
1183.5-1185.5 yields 5.415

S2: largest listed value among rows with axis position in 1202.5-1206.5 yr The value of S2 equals 5.999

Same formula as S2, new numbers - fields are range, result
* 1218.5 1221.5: 5.984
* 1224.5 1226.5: 6.07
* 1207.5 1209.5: 5.656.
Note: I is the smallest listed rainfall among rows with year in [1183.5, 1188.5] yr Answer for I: 5.062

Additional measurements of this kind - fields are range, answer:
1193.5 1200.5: 5.464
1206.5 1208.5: 5.556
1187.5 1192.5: 5.121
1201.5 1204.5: 5.253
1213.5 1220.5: 5.73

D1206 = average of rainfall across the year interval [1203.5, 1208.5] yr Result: 5.77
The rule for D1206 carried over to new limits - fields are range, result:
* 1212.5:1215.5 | 5.85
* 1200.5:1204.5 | 5.55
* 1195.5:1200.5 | 5.63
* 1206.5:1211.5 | 5.64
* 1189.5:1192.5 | 5.26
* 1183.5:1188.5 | 5.2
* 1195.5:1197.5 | 5.56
